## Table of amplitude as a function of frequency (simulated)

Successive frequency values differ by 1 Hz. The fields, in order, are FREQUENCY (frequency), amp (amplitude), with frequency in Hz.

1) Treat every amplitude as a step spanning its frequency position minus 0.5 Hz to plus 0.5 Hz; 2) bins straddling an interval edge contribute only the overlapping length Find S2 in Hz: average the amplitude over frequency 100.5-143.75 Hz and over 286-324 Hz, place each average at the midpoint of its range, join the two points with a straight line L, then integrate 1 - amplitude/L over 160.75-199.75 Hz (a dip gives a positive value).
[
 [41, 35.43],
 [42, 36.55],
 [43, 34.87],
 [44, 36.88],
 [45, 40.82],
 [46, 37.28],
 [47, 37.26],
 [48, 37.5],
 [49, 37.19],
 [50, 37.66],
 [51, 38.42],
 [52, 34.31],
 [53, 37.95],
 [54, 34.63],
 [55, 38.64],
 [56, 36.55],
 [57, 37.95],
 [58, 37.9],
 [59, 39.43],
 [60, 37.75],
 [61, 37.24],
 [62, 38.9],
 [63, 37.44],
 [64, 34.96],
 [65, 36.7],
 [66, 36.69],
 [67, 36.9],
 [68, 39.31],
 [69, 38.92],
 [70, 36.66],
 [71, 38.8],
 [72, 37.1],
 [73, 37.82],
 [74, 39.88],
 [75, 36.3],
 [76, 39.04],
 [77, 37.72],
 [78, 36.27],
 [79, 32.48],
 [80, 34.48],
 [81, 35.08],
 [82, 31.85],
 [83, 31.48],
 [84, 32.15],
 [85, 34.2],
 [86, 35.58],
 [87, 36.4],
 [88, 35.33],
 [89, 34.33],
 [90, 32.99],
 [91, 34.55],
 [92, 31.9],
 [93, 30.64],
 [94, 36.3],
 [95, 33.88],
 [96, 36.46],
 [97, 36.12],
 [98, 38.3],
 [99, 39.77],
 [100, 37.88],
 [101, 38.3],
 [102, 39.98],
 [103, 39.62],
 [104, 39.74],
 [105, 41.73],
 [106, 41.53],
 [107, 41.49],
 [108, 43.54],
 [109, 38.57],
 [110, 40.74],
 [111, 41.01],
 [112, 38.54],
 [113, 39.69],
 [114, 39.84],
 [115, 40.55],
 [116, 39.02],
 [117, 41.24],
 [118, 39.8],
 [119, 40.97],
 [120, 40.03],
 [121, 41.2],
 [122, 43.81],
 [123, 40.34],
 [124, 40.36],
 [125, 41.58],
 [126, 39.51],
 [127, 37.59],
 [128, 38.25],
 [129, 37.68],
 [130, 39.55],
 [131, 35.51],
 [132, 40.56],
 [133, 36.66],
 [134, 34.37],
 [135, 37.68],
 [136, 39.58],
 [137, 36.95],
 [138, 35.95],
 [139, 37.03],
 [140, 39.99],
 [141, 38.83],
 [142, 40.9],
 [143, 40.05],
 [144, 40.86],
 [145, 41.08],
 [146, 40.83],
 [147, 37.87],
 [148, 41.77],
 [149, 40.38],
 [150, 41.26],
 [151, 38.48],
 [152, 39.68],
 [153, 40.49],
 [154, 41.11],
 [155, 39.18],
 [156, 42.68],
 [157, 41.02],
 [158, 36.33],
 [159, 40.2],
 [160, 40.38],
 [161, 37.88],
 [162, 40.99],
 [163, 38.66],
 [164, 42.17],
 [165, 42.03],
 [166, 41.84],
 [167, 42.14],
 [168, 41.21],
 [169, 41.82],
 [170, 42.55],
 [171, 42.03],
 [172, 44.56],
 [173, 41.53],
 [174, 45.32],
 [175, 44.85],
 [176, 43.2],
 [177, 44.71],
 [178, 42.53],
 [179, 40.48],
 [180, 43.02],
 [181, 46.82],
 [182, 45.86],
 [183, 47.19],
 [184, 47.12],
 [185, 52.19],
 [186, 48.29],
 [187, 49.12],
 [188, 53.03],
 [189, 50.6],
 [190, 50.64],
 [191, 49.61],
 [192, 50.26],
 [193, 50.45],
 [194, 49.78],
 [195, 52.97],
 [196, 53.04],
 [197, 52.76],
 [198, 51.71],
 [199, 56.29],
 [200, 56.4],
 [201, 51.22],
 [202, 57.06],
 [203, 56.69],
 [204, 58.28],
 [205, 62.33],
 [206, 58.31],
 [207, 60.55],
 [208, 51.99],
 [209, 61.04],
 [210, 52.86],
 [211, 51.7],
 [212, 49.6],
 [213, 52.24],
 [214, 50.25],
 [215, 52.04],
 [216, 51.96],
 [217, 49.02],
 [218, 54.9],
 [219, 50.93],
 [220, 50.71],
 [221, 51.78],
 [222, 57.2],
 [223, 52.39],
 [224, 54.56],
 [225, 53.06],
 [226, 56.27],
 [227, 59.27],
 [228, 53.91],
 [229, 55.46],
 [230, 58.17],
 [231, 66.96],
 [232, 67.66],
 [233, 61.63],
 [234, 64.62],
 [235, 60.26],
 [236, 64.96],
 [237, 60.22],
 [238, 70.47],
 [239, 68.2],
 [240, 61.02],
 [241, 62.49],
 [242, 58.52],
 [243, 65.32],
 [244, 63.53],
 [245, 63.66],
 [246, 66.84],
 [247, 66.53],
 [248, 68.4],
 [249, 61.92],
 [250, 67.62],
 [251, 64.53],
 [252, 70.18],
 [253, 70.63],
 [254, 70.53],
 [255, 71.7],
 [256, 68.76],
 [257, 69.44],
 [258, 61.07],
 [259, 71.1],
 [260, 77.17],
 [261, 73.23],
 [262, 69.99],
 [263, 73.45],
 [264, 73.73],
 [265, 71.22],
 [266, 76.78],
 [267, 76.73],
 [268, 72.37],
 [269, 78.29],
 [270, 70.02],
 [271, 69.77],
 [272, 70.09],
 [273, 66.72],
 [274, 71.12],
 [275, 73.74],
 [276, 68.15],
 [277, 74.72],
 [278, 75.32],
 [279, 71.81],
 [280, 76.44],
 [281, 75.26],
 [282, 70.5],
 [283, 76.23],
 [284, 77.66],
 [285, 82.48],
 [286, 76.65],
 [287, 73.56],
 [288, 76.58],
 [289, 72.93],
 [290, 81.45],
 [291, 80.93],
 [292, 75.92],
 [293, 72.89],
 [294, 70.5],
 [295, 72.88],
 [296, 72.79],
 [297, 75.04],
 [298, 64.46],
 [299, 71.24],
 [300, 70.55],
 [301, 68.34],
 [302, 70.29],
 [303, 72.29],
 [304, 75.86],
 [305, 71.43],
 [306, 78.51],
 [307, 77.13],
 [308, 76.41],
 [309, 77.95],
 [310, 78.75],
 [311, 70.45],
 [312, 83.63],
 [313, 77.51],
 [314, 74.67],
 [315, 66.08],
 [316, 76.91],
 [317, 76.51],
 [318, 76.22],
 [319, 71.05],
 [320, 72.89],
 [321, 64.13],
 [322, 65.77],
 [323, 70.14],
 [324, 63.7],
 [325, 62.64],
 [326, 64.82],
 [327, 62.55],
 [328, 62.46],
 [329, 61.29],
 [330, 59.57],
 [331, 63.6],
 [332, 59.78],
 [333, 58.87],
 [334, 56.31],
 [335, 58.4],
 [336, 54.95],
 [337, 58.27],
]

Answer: 3.21 Hz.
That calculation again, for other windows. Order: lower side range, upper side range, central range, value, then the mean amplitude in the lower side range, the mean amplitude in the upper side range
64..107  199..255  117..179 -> 8.2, 36.5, 59.3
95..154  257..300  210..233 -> 2.3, 39.5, 73.3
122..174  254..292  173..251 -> 2.7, 39.9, 73.4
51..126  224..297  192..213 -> 1.4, 37.7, 69.2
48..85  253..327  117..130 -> 1.6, 36.7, 72.8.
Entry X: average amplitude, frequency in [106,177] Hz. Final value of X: 40.3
